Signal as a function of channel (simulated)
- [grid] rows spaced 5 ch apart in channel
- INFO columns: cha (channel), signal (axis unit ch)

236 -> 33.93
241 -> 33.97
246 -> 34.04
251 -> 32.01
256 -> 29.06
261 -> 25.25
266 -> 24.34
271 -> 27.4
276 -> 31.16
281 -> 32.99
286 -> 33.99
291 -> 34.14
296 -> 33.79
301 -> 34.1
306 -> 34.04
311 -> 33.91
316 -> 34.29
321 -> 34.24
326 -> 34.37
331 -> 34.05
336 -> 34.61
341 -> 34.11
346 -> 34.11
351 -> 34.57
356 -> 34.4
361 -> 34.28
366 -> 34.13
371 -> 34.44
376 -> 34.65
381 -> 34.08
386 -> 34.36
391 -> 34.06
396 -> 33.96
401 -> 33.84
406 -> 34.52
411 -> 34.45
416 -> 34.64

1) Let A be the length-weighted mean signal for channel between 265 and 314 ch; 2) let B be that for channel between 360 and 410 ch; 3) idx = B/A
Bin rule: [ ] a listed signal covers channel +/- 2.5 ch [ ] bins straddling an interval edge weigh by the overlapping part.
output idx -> 1.06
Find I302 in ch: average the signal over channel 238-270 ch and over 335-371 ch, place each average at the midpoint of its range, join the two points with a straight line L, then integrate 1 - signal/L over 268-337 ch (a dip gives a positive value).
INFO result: -2.8 ch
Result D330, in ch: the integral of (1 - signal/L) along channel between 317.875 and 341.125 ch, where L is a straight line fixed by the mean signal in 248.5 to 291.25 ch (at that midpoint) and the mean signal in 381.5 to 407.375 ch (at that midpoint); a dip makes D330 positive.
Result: -1.8 ch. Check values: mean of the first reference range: 29.8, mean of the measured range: 34.3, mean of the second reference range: 34.1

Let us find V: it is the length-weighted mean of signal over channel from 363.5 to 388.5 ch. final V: 34.3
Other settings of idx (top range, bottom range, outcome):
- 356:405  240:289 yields 1.13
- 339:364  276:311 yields 1.02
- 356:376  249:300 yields 1.13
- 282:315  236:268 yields 1.13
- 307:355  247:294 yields 1.13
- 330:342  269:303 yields 1.05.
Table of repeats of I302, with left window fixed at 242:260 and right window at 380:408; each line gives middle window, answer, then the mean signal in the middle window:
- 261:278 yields 2.4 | 27.2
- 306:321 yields -0.7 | 34.1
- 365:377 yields -0.3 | 34.4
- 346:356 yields -0.3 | 34.4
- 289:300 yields -0.6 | 34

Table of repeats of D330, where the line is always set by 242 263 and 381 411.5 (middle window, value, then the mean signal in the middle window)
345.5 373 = -0.92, 34.3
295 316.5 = -1.46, 34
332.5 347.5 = -0.71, 34.3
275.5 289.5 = -0.80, 33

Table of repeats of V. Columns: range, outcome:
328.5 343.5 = 34.3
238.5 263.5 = 30.9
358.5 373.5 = 34.3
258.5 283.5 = 28.2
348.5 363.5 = 34.4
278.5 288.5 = 33.5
